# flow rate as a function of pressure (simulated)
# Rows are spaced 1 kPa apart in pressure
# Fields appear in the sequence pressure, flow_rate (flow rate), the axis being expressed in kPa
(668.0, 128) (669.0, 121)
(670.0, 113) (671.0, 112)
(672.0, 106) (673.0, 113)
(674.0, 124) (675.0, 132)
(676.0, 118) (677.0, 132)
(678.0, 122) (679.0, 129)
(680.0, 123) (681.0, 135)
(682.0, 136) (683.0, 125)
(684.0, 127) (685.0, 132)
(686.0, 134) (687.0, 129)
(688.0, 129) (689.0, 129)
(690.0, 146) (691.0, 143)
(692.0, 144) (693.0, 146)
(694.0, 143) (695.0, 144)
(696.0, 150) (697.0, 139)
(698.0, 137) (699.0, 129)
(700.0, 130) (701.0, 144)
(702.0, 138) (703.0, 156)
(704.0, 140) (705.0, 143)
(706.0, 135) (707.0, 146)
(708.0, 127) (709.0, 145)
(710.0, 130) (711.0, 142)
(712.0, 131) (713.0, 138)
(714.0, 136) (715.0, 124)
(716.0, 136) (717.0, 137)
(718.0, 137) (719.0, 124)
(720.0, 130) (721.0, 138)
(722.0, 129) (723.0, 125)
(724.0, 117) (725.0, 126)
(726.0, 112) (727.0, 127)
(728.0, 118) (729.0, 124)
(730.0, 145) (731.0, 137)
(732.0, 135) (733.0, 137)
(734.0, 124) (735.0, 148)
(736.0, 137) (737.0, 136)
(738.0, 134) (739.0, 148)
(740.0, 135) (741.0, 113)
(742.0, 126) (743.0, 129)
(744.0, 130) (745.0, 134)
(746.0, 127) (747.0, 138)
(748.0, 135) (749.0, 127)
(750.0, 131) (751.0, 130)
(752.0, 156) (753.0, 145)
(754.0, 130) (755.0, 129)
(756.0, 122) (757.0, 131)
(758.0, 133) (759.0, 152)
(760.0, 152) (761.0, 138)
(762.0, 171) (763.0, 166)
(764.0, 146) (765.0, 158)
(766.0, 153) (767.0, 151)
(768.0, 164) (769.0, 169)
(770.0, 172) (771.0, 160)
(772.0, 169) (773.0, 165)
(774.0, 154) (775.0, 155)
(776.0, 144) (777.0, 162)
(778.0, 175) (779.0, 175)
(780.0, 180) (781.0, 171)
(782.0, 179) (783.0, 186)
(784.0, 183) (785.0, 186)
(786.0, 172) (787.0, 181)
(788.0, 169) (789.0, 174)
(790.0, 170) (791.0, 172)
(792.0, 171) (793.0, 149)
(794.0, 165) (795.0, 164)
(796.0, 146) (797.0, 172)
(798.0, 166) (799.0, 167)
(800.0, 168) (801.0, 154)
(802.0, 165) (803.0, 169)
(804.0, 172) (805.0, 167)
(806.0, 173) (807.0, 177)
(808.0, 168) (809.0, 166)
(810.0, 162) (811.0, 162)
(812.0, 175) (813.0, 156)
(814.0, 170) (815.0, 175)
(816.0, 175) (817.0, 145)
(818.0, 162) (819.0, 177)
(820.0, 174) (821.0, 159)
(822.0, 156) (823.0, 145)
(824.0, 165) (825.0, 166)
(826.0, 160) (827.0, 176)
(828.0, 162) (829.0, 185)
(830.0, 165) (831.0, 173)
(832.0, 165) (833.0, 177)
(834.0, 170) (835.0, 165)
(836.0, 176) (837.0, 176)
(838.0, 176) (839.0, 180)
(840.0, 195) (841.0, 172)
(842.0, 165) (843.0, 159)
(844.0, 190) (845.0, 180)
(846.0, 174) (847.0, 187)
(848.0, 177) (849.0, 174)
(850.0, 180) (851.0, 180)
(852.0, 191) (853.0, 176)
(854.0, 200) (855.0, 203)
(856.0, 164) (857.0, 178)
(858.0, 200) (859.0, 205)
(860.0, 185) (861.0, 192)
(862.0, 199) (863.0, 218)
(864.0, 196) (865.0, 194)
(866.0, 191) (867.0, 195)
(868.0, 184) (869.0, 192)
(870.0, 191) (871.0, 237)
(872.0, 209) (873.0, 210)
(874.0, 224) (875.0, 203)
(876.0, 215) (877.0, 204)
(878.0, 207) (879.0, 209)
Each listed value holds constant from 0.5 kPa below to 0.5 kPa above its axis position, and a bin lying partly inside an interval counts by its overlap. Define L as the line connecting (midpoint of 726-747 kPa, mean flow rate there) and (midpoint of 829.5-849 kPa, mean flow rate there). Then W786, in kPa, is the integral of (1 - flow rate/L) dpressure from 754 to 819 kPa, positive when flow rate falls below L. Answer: -4.4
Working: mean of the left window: 132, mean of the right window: 175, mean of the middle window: 163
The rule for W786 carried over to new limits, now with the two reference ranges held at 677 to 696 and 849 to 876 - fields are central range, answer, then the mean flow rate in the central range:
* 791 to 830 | 2.69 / 166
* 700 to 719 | 0.67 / 137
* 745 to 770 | 2.39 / 144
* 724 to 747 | 3.16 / 131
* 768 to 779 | 0.12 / 163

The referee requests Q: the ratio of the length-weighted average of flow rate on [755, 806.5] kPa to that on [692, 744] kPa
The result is 1.21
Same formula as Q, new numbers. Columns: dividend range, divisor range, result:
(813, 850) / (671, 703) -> 1.29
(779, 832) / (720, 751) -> 1.29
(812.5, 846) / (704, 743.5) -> 1.28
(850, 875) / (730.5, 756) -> 1.47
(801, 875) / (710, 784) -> 1.25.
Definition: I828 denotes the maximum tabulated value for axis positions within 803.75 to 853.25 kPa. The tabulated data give 195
